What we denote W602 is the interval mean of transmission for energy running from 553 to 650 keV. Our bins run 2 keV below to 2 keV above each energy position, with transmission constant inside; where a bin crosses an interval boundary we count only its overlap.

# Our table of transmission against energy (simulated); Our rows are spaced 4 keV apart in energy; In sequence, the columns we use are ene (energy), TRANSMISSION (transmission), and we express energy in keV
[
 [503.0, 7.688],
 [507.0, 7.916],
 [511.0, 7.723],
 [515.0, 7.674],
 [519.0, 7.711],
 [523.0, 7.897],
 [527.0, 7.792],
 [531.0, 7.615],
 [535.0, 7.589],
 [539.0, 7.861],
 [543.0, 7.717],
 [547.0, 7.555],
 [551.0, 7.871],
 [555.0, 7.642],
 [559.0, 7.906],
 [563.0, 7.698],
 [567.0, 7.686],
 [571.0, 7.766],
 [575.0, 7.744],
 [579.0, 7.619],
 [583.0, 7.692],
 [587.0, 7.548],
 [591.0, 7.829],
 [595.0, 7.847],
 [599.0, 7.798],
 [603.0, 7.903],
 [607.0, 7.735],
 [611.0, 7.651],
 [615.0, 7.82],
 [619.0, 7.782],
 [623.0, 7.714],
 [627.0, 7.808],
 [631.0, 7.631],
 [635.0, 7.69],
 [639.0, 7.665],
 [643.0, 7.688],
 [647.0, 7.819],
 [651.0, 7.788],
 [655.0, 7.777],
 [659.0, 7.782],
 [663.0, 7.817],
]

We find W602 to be 7.74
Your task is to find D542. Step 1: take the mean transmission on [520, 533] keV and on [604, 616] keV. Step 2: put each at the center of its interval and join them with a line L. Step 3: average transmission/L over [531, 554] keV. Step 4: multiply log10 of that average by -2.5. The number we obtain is 0.01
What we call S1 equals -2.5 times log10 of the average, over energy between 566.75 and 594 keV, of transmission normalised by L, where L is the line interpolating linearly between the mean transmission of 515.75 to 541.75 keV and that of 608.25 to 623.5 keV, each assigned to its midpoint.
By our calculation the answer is 0.005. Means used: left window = 7.74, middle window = 7.7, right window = 7.74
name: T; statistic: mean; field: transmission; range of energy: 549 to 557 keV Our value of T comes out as 7.76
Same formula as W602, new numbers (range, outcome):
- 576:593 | 7.68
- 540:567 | 7.73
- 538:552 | 7.73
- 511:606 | 7.74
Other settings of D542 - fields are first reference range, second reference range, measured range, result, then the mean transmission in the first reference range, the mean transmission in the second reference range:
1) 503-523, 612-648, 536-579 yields 0.00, 7.76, 7.73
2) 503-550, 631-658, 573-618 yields 0.00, 7.73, 7.73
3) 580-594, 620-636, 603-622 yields -0.01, 7.7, 7.72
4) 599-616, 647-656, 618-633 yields 0.01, 7.78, 7.79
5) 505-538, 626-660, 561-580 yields 0.00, 7.74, 7.74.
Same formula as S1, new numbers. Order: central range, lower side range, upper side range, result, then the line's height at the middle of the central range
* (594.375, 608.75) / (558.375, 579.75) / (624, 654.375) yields -0.01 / 7.73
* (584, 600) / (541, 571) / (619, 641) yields 0.00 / 7.72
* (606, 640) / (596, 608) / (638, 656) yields 0.01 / 7.79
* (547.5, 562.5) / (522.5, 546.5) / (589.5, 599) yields 0.00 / 7.76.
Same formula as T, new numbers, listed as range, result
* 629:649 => 7.7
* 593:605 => 7.85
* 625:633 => 7.72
